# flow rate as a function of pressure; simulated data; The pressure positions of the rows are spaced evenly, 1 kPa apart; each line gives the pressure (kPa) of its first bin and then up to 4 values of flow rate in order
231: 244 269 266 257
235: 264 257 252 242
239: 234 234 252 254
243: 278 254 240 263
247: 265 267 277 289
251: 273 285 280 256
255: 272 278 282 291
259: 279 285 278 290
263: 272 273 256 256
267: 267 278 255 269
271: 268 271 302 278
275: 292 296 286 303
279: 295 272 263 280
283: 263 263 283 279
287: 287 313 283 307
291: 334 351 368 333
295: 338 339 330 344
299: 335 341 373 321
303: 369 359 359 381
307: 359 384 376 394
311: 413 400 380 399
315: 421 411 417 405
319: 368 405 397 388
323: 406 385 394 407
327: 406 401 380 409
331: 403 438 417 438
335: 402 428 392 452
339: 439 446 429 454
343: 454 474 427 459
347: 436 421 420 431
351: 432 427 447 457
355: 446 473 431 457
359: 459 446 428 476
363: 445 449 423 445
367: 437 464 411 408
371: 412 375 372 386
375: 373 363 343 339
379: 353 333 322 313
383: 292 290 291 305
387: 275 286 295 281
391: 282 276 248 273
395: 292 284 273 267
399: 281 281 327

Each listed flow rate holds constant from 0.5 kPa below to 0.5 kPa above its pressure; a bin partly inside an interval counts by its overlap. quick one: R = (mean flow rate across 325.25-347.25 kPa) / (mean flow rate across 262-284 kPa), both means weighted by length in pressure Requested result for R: 1.55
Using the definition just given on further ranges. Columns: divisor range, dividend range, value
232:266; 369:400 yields 1.19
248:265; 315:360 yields 1.53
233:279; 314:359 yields 1.57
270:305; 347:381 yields 1.35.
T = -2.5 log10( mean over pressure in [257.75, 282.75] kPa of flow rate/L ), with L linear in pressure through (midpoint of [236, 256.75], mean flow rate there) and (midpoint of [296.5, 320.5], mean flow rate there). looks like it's 0.104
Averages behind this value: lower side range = 262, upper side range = 377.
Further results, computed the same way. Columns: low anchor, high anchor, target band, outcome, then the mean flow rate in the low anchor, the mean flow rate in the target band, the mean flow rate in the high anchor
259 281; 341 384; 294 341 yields -0.12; 278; 390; 413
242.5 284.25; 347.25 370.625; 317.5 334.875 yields -0.05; 275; 403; 440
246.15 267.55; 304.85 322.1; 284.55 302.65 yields 0.08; 275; 326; 393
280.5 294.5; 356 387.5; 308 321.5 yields -0.21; 300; 398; 386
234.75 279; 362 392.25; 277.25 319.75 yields -0.14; 271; 343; 357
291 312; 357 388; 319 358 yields -0.15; 359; 425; 382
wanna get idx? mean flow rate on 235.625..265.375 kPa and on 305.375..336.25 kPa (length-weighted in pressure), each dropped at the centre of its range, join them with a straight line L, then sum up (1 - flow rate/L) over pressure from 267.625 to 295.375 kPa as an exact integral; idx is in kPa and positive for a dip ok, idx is 2.8 kPa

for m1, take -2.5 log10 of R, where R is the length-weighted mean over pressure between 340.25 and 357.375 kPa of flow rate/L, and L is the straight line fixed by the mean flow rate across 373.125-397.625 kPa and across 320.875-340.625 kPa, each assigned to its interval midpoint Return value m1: -0.17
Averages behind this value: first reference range 412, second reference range 308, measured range 442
